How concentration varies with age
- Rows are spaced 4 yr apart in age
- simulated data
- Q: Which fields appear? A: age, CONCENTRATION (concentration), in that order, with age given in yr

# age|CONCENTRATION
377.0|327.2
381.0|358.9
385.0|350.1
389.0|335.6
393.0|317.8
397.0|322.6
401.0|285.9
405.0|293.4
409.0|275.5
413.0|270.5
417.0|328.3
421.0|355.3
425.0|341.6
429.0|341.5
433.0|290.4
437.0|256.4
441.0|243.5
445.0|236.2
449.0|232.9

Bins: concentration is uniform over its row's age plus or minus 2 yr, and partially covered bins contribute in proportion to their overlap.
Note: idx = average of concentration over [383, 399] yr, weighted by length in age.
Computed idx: 332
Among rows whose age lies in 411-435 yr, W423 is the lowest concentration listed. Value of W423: 270.5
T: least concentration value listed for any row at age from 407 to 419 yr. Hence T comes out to 270.5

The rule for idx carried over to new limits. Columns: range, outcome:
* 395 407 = 301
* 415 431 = 342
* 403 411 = 284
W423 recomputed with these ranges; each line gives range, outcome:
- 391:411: 275.5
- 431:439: 256.4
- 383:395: 317.8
